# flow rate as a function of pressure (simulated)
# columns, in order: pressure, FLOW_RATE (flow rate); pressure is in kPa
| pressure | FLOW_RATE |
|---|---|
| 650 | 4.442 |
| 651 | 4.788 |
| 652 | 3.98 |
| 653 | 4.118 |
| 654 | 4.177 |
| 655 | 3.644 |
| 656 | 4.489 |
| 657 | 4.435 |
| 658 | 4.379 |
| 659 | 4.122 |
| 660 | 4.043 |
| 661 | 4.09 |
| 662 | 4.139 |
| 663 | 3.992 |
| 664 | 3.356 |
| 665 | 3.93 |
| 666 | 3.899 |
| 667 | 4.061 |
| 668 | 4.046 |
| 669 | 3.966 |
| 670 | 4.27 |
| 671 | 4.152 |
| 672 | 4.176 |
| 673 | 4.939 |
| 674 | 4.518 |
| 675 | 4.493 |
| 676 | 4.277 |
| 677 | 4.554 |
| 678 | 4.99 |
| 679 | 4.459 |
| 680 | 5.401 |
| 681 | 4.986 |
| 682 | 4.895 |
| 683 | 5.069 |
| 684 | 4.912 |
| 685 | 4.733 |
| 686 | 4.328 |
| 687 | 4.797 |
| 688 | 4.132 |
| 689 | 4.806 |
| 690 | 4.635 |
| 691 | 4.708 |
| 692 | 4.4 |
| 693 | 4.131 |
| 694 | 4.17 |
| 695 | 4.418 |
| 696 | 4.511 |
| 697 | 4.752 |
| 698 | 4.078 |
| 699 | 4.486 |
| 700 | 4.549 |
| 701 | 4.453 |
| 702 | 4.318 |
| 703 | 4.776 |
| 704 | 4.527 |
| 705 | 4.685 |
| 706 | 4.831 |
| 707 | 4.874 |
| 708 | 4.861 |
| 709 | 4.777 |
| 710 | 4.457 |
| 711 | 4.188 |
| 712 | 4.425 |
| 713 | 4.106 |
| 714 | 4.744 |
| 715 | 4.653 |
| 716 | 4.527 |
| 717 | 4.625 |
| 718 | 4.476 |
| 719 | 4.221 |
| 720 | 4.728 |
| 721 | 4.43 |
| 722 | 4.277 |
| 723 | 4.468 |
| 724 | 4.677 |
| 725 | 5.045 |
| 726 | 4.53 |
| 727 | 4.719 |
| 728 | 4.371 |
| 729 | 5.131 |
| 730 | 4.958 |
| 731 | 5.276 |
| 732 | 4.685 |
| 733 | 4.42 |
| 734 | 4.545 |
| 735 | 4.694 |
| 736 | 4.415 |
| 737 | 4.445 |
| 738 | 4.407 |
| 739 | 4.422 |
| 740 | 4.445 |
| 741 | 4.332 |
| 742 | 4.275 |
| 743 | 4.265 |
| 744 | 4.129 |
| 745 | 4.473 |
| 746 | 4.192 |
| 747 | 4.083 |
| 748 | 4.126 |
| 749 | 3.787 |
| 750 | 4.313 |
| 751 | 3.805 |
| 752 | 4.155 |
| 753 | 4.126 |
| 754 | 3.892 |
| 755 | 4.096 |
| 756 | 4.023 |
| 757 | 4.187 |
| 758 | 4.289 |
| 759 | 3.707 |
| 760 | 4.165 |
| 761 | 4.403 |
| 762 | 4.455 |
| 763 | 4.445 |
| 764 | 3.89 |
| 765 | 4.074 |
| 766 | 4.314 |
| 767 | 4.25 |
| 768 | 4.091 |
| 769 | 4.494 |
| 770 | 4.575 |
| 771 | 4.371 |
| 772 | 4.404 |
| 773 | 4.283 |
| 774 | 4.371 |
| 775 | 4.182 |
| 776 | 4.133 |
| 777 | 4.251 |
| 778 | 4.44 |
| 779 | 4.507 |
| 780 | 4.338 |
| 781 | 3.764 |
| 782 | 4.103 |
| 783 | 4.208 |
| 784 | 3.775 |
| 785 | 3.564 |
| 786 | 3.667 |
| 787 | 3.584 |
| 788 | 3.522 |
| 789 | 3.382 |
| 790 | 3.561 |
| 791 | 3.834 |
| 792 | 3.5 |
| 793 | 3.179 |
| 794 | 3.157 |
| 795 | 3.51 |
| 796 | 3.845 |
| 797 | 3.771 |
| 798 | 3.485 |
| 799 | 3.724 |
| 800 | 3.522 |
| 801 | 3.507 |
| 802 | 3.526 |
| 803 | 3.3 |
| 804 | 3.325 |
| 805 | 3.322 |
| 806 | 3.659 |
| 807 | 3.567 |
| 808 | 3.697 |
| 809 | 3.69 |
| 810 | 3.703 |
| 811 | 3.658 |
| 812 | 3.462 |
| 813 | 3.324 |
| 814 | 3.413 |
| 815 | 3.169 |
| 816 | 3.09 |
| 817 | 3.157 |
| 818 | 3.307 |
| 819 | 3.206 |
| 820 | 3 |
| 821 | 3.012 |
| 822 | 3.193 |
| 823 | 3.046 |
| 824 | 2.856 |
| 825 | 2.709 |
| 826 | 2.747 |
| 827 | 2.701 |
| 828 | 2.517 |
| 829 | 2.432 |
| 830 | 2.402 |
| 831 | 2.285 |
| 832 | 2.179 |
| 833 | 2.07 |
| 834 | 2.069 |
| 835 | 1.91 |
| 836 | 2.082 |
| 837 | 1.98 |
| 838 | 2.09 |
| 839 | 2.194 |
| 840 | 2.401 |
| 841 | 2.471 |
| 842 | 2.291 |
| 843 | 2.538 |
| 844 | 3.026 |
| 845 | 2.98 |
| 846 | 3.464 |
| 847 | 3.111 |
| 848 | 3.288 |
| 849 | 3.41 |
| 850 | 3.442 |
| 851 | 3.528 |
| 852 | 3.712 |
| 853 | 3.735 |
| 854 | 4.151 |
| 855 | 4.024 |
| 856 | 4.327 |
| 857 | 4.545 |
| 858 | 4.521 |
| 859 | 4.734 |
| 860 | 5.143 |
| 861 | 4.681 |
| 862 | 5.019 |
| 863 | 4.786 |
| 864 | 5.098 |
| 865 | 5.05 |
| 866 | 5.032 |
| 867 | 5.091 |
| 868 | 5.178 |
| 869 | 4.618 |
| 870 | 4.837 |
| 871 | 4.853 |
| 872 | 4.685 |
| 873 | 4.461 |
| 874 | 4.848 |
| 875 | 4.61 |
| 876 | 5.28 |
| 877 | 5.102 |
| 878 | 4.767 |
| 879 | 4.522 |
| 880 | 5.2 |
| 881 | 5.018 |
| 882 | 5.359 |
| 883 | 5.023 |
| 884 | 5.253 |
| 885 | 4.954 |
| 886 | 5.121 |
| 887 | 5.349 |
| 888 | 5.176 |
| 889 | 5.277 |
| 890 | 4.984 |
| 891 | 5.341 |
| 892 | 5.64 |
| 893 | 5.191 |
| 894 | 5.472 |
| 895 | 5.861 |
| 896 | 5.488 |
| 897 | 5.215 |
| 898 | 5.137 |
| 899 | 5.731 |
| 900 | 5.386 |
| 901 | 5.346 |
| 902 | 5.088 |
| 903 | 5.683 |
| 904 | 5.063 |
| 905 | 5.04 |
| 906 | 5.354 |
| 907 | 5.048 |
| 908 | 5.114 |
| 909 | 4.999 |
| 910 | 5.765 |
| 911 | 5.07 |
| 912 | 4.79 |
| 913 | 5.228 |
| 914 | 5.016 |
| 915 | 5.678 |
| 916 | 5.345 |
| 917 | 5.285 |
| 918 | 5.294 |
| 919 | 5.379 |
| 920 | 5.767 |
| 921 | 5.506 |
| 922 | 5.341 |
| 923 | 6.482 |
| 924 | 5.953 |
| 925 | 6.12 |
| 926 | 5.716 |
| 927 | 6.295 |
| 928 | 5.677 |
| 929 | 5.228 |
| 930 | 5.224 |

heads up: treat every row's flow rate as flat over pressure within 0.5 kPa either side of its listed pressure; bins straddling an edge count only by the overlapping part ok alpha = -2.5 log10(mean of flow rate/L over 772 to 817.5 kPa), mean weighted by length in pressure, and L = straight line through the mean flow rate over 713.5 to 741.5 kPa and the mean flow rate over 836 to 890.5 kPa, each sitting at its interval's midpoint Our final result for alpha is 0.20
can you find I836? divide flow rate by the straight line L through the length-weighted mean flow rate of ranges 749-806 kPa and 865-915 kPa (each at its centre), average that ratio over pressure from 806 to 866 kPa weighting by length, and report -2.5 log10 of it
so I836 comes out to 0.36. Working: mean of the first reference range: 3.94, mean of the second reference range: 5.14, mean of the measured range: 3.3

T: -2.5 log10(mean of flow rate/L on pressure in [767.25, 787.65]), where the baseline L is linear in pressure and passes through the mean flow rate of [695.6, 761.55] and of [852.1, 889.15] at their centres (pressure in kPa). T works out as 0.10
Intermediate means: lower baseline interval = 4.44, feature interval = 4.15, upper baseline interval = 4.83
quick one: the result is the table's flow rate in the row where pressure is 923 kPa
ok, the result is 6.482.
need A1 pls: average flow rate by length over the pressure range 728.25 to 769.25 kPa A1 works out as 4.31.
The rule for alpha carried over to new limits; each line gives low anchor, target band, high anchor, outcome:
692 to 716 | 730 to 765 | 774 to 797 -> -0.034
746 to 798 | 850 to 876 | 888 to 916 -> 0.072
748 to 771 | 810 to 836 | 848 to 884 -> 0.485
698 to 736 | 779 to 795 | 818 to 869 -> 0.063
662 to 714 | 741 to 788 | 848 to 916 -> 0.125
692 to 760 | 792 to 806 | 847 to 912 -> 0.314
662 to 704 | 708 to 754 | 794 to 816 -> -0.094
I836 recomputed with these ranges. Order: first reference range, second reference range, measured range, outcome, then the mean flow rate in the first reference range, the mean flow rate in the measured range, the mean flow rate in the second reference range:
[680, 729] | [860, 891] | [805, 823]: 0.40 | 4.58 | 3.36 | 4.98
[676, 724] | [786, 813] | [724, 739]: -0.10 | 4.58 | 4.68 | 3.54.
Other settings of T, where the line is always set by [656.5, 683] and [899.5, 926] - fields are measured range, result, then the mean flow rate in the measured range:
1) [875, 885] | 0.05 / 5.03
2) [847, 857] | 0.34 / 3.74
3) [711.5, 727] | 0.01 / 4.53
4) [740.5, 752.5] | 0.13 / 4.16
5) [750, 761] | 0.16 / 4.07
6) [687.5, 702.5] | 0.00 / 4.44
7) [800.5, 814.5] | 0.37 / 3.51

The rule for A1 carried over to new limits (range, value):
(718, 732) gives 4.67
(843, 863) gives 3.93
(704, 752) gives 4.49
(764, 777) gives 4.28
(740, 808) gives 3.97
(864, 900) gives 5.11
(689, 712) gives 4.53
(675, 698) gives 4.62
